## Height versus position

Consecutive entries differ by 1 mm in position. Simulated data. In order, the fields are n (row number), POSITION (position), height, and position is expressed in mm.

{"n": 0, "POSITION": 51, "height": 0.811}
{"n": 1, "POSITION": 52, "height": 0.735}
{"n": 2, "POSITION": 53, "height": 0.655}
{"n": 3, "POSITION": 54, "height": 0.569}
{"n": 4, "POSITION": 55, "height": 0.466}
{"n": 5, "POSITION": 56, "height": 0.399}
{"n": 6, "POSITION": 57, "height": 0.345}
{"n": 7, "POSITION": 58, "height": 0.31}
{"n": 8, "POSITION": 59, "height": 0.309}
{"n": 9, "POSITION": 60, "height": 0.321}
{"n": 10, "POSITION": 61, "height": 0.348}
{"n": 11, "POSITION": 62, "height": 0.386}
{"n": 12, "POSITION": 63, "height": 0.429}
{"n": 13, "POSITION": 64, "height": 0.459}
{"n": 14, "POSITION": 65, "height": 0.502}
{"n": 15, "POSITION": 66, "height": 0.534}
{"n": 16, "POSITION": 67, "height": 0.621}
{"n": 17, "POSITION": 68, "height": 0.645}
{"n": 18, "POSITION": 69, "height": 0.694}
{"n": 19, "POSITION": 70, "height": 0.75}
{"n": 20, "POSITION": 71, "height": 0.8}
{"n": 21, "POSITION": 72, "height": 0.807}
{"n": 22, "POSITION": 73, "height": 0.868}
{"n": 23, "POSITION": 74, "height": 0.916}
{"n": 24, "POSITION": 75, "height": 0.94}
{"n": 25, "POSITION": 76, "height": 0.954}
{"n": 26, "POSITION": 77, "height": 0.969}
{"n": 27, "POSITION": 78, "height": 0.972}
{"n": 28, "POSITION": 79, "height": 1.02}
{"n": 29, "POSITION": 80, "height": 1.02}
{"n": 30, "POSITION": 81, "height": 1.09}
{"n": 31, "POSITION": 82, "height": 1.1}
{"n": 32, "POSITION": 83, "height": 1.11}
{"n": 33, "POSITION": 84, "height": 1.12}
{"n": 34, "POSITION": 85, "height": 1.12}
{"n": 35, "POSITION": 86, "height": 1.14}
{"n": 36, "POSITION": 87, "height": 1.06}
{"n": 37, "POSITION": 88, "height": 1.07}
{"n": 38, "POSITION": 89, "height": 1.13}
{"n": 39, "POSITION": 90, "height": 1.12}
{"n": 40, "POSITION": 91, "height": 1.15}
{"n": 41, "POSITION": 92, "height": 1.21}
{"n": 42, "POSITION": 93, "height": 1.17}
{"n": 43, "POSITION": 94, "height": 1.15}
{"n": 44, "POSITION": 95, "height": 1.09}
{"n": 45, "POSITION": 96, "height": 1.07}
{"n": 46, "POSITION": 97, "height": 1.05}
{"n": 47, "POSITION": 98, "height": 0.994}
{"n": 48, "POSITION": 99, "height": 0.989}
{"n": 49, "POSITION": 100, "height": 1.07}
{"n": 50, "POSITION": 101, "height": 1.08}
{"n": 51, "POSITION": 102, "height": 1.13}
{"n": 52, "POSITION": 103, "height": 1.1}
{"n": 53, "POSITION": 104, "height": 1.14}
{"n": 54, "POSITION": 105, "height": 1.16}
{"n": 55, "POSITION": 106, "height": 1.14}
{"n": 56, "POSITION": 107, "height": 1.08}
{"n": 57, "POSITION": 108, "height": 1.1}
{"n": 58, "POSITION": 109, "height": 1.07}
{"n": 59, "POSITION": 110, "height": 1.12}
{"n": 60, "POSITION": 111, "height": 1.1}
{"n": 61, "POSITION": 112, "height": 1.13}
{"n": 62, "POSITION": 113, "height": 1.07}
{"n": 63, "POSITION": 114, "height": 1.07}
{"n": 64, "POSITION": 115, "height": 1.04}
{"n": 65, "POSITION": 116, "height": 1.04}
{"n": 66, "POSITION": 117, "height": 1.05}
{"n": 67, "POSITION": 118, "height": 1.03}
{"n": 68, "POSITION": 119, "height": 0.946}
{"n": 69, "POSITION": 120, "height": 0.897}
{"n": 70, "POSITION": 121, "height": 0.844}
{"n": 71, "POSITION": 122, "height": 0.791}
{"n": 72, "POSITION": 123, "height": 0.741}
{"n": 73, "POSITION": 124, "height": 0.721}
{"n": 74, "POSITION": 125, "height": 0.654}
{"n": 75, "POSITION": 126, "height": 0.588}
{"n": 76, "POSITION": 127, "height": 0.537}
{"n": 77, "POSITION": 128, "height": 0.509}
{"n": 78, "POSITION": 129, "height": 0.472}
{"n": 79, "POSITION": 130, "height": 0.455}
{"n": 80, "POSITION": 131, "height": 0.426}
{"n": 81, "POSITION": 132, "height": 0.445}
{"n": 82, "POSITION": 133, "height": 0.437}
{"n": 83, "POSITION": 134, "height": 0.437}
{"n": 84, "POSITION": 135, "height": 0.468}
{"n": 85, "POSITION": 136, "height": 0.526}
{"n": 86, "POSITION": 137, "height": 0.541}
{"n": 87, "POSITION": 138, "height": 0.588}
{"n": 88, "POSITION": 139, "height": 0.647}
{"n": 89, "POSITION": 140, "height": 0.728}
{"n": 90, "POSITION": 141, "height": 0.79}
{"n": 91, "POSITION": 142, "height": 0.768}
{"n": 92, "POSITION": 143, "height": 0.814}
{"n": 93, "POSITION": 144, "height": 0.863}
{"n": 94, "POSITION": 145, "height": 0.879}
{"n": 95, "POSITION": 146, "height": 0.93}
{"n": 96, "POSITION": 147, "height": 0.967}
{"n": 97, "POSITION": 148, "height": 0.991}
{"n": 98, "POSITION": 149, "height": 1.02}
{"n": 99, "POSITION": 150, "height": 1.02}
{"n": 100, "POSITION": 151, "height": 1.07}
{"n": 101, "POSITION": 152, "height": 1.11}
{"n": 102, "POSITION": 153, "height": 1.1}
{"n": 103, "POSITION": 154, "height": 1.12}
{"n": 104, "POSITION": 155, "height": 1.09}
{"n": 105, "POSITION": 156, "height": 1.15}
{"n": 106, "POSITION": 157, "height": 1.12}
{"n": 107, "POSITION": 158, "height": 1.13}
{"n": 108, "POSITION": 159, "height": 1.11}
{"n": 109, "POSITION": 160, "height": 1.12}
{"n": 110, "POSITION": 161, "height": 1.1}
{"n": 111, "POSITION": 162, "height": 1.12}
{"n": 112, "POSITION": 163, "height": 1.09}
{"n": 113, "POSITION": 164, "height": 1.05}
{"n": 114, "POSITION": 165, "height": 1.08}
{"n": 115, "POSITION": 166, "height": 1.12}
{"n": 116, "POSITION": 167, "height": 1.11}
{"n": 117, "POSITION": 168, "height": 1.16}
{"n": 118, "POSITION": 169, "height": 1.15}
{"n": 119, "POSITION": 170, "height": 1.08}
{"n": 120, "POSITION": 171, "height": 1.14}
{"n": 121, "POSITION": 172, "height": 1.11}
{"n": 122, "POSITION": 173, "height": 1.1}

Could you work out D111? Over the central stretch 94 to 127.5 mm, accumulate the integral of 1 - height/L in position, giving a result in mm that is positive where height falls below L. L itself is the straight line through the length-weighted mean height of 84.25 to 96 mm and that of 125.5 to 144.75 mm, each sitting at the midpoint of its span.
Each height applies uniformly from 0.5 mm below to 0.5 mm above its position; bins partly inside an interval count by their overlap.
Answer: -4.30 mm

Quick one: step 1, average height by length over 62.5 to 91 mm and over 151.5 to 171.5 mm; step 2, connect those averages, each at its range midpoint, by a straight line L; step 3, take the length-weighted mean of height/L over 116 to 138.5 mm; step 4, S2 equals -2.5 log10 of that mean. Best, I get 0.489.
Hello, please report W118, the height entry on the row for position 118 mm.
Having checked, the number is 1.03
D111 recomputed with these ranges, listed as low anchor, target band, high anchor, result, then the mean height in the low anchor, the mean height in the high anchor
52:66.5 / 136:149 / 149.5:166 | 2.7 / 0.441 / 1.1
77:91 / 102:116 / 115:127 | -2.8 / 1.08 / 0.841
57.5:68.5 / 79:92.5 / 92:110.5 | -4.5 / 0.442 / 1.1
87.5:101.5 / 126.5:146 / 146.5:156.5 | 8.5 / 1.1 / 1.06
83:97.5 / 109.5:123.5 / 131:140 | -4.0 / 1.12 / 0.518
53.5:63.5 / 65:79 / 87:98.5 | -2.6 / 0.388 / 1.11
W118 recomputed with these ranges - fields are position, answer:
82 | 1.1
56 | 0.399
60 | 0.321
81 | 1.09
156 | 1.15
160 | 1.12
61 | 0.348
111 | 1.1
